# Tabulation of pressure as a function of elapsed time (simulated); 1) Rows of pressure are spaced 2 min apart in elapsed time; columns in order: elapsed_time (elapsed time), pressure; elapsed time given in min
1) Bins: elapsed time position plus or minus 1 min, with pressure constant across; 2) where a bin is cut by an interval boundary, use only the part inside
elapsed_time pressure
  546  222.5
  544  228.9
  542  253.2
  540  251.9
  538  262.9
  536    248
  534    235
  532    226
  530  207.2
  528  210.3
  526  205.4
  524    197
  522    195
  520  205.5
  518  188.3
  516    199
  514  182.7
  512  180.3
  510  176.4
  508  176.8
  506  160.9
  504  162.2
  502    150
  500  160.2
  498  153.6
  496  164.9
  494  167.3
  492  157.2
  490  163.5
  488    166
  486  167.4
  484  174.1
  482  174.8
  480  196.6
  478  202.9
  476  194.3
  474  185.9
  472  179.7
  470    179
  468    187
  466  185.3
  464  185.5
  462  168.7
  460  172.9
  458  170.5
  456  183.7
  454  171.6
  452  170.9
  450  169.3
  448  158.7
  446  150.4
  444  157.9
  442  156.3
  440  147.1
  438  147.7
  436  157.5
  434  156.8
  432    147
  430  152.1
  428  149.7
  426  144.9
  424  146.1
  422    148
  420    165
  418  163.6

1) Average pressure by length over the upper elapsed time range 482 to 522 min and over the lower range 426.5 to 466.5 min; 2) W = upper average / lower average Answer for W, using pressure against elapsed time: 1.1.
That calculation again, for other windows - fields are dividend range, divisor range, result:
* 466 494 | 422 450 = 1.18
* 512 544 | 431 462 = 1.34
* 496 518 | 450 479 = 0.94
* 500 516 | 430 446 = 1.12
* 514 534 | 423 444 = 1.35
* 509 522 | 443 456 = 1.15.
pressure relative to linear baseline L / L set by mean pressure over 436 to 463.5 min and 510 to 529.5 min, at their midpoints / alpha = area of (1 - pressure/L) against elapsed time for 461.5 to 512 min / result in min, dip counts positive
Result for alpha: 1.70 min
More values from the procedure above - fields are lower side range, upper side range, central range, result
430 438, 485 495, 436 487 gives -4.7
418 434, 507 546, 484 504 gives 3.2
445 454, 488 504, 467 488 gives -2.8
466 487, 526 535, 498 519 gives 3.3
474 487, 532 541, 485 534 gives 8.2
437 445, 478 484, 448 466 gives -0.9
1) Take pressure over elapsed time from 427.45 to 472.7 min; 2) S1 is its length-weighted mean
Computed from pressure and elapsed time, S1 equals 166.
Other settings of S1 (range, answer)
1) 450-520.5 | 176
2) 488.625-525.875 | 175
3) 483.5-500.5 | 164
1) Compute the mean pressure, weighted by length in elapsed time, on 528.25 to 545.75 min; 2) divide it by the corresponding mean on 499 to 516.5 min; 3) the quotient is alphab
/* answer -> 1.38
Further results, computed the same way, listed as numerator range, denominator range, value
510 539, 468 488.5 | 1.14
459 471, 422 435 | 1.20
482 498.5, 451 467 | 0.94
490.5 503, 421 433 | 1.07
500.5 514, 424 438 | 1.12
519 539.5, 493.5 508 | 1.37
